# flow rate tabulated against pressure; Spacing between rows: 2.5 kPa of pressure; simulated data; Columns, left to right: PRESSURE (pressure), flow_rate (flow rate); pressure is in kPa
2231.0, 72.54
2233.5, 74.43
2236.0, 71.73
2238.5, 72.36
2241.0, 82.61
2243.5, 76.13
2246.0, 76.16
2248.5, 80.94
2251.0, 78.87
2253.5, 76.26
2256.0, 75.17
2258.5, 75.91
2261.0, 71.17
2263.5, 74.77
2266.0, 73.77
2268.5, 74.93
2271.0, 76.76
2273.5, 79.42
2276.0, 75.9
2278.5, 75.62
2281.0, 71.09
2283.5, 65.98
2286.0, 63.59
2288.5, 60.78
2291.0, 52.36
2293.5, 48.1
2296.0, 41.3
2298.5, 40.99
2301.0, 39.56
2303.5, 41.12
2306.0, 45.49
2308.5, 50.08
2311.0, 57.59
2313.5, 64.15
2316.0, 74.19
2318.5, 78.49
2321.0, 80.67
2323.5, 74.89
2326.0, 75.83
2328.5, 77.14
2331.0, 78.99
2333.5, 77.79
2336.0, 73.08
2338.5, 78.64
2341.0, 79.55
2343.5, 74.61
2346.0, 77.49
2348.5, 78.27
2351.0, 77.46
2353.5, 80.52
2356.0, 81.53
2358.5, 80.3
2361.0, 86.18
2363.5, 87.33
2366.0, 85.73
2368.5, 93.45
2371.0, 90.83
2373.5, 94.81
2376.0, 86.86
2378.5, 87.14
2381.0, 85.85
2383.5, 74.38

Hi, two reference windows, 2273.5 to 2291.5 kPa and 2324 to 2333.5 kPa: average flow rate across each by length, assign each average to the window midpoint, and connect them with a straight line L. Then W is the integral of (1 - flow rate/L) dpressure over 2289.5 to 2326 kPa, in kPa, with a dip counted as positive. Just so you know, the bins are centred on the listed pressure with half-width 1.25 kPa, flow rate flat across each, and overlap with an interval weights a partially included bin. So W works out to 8.1 kPa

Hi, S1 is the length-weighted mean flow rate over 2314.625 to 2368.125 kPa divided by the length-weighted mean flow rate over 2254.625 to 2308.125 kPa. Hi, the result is 1.26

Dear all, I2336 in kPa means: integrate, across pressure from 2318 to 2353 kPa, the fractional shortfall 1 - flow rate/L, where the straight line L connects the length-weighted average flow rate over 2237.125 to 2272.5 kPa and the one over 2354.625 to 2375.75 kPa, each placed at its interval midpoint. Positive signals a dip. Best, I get 2.90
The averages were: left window 76.1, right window 87.4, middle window 77.4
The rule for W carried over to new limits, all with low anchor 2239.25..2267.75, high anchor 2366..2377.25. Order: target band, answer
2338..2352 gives 1.6 kPa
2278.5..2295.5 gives 4.2 kPa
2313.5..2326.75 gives 1.4 kPa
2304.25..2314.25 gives 3.6 kPa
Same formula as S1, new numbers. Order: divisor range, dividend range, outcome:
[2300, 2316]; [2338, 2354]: 1.51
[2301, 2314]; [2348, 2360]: 1.60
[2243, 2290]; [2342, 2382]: 1.14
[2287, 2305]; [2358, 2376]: 1.90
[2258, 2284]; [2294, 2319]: 0.71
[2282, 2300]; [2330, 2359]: 1.46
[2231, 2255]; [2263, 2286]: 0.96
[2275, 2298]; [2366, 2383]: 1.46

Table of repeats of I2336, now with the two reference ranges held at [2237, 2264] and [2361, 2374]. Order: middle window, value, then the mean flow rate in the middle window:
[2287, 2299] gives 4.7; 49.5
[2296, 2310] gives 6.6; 43.5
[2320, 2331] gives 1.0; 77.3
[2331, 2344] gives 1.4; 77.1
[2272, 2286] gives 1.2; 72.8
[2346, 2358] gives 1.2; 79.3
